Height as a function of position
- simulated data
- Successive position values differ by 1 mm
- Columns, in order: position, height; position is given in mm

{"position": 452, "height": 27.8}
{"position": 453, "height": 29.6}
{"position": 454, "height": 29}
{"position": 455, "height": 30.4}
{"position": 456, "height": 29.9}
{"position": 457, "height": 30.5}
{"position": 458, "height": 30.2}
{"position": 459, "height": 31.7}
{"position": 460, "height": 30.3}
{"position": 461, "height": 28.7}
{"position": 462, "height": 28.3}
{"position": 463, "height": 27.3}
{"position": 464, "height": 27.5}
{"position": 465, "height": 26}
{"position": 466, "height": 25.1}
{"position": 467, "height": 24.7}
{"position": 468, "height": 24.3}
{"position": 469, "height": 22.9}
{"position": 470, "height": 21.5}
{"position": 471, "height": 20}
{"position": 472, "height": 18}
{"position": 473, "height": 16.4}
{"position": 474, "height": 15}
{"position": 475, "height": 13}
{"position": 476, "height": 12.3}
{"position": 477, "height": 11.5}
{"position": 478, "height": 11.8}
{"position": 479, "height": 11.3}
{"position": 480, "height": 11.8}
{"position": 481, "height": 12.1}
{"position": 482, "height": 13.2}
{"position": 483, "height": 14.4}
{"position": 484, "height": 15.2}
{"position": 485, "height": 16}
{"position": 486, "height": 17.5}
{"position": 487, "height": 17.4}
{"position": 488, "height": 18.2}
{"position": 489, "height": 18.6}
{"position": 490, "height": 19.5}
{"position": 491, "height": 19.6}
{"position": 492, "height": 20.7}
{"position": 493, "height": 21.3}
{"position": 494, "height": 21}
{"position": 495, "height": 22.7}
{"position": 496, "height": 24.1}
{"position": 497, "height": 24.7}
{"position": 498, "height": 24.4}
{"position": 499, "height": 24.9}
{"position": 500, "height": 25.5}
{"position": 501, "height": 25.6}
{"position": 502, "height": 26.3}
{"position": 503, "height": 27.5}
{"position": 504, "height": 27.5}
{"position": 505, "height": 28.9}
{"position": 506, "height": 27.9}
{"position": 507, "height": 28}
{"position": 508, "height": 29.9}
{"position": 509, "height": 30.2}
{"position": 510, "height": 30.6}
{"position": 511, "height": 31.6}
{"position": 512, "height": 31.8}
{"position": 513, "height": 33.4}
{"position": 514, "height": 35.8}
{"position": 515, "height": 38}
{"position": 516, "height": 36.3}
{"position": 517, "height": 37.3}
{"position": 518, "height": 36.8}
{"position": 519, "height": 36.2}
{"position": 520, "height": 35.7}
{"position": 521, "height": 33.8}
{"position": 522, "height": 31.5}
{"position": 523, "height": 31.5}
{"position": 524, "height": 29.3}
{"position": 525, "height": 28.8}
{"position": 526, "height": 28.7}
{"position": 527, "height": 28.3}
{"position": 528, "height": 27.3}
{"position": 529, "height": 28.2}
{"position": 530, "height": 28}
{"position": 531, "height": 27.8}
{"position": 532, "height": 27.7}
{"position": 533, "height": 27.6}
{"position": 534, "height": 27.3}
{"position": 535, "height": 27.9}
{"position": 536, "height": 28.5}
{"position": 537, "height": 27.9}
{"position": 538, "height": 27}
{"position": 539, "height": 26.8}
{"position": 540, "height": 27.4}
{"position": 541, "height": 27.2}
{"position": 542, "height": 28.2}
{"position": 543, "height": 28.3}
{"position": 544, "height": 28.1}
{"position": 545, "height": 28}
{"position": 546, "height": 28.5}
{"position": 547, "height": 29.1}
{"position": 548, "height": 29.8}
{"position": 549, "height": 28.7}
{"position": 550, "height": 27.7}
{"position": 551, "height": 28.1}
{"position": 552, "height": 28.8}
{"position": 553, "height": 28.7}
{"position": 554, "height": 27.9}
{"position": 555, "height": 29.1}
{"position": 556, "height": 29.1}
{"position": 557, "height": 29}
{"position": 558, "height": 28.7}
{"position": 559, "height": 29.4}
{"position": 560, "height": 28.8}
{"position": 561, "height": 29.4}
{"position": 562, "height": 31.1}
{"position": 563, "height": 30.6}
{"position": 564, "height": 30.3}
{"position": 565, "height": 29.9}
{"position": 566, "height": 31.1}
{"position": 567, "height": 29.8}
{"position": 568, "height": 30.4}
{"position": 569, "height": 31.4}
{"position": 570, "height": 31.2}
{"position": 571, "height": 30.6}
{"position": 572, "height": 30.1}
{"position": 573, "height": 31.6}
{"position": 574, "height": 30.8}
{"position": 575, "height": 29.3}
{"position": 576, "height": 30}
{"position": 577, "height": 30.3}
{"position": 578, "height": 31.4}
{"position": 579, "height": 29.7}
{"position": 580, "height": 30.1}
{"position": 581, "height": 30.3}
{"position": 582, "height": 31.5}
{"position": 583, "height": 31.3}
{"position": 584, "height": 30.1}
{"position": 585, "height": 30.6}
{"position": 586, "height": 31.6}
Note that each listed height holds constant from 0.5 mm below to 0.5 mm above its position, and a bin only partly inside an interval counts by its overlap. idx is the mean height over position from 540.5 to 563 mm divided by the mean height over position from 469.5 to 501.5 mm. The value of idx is 1.59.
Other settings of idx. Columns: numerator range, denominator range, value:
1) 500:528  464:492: 1.78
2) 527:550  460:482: 1.43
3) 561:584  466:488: 1.86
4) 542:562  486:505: 1.26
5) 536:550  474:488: 2.03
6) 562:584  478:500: 1.65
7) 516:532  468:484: 2.05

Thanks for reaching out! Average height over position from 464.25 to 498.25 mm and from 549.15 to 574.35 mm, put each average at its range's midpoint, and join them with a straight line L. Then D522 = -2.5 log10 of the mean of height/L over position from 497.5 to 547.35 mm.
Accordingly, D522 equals -0.23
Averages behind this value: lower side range 18.4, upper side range 29.7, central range 29.6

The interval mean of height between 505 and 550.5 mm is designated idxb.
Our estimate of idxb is 30.1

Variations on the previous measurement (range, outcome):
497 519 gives 30.4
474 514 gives 21.7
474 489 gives 14.2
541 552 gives 28.4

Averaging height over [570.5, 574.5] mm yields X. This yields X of 30.8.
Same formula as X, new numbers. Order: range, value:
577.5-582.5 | 30.6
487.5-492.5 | 19.3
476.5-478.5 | 11.7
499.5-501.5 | 25.6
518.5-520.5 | 36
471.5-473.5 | 17.2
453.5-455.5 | 29.7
